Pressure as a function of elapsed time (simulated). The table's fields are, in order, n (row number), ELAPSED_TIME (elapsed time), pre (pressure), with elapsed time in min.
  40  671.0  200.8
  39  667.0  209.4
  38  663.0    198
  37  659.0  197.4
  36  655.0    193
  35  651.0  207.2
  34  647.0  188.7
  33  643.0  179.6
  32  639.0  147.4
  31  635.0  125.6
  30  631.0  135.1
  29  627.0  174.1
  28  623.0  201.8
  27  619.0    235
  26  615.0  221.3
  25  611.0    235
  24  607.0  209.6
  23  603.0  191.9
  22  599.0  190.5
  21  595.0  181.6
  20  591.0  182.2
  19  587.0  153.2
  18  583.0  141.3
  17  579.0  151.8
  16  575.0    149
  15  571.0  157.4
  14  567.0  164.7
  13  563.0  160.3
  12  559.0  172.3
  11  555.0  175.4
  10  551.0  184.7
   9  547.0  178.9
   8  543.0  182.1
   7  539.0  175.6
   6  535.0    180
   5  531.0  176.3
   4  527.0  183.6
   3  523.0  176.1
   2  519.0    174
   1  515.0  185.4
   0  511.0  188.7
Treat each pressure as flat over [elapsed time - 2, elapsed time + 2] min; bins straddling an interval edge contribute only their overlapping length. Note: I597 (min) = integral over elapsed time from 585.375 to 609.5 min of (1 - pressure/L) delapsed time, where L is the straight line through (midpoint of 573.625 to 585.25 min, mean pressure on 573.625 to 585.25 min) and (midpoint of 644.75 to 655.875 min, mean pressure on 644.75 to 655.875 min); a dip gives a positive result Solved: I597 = -4.0 min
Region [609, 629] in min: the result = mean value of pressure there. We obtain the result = 213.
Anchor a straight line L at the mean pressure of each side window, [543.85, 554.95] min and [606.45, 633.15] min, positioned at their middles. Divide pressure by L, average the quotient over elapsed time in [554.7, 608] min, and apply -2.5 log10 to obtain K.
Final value 0.126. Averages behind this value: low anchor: 181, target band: 169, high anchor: 201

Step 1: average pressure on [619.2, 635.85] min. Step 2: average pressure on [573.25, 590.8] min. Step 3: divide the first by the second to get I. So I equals 1.1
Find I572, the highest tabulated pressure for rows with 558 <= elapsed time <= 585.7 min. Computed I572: 172.3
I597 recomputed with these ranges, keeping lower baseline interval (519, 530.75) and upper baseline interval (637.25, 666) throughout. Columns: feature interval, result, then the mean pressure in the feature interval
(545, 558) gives 0.1 min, 179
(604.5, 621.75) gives -3.5 min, 223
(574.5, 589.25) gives 2.7 min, 149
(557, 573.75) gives 1.7 min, 163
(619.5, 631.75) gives 0.3 min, 182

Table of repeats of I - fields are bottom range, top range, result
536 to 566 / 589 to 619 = 1.16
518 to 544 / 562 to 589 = 0.86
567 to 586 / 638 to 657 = 1.22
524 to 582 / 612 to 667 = 1.10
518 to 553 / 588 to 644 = 1.04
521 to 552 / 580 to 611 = 1.01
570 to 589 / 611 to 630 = 1.38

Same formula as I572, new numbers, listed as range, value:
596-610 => 209.6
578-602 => 190.5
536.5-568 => 184.7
